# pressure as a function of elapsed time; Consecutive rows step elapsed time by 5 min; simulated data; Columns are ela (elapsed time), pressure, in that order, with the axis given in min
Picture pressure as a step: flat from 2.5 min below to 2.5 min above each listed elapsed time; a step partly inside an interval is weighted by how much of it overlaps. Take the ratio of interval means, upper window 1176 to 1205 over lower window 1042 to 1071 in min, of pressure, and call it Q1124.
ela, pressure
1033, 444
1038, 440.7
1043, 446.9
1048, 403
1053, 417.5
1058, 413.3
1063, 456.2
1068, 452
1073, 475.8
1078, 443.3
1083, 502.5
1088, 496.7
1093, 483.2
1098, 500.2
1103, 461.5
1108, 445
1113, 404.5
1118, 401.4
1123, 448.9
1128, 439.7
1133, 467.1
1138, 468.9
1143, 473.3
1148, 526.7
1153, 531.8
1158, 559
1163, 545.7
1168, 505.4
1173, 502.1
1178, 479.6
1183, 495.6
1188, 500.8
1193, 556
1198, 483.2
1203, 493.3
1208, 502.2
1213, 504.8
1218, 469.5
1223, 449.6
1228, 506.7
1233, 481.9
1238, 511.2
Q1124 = 1.16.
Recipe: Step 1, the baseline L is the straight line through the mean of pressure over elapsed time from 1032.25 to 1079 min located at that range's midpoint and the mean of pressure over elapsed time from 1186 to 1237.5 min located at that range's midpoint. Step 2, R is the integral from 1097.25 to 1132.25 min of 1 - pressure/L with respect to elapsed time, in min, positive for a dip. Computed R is 1.4 min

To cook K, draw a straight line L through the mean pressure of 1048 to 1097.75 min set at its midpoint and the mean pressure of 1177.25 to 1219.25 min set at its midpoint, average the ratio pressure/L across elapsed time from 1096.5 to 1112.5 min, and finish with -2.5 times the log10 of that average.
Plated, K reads 0.02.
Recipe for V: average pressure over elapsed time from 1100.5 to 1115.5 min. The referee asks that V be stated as 437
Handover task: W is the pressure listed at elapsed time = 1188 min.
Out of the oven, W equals 500.8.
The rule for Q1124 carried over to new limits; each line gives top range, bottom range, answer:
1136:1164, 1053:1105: 1.11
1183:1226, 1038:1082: 1.12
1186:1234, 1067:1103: 1.03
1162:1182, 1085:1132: 1.11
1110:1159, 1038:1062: 1.11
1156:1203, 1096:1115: 1.13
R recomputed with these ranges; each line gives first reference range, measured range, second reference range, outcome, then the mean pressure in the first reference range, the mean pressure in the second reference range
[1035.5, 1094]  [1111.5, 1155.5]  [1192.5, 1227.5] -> 0.65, 452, 491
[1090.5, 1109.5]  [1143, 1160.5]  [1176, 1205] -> -1.42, 474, 502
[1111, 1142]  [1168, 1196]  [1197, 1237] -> -2.20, 441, 487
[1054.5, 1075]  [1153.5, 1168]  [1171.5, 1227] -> -1.83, 447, 494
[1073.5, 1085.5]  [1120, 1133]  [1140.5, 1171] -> 1.48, 473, 523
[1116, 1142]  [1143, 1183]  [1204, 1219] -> -4.29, 448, 495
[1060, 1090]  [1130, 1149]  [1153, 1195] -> 0.84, 470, 518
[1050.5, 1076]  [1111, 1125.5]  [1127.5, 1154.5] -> 1.68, 443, 486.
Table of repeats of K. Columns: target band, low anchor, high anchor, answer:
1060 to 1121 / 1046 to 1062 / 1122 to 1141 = -0.061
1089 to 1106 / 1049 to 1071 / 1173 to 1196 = -0.061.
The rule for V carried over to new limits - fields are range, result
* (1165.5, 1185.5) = 496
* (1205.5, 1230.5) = 487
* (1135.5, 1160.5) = 512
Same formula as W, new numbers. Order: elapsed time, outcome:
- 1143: 473.3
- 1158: 559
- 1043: 446.9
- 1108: 445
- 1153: 531.8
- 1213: 504.8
